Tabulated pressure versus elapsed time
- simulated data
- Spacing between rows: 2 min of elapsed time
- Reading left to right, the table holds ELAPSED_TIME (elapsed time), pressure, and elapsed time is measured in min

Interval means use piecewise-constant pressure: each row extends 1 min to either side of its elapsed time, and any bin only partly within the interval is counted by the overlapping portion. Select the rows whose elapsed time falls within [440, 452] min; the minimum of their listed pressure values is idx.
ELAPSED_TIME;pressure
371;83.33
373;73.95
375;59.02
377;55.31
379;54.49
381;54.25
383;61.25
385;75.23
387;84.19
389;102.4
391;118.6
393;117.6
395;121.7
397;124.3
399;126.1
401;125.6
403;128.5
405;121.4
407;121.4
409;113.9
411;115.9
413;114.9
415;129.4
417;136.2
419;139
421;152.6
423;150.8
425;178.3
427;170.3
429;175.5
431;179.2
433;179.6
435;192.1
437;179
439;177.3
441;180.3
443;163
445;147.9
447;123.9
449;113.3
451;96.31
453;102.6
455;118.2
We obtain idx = 96.31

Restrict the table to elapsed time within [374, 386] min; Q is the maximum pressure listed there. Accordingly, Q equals 75.23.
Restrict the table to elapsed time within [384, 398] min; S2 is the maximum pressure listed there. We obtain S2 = 124.3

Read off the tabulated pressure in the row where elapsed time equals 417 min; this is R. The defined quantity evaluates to 136.2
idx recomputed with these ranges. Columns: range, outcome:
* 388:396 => 102.4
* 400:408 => 121.4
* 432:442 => 177.3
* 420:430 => 150.8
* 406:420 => 113.9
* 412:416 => 114.9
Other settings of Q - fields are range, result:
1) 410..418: 136.2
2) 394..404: 128.5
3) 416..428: 178.3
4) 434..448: 192.1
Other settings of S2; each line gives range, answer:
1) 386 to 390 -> 102.4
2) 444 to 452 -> 147.9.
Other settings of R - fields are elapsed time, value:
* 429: 175.5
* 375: 59.02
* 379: 54.49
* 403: 128.5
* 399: 126.1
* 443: 163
